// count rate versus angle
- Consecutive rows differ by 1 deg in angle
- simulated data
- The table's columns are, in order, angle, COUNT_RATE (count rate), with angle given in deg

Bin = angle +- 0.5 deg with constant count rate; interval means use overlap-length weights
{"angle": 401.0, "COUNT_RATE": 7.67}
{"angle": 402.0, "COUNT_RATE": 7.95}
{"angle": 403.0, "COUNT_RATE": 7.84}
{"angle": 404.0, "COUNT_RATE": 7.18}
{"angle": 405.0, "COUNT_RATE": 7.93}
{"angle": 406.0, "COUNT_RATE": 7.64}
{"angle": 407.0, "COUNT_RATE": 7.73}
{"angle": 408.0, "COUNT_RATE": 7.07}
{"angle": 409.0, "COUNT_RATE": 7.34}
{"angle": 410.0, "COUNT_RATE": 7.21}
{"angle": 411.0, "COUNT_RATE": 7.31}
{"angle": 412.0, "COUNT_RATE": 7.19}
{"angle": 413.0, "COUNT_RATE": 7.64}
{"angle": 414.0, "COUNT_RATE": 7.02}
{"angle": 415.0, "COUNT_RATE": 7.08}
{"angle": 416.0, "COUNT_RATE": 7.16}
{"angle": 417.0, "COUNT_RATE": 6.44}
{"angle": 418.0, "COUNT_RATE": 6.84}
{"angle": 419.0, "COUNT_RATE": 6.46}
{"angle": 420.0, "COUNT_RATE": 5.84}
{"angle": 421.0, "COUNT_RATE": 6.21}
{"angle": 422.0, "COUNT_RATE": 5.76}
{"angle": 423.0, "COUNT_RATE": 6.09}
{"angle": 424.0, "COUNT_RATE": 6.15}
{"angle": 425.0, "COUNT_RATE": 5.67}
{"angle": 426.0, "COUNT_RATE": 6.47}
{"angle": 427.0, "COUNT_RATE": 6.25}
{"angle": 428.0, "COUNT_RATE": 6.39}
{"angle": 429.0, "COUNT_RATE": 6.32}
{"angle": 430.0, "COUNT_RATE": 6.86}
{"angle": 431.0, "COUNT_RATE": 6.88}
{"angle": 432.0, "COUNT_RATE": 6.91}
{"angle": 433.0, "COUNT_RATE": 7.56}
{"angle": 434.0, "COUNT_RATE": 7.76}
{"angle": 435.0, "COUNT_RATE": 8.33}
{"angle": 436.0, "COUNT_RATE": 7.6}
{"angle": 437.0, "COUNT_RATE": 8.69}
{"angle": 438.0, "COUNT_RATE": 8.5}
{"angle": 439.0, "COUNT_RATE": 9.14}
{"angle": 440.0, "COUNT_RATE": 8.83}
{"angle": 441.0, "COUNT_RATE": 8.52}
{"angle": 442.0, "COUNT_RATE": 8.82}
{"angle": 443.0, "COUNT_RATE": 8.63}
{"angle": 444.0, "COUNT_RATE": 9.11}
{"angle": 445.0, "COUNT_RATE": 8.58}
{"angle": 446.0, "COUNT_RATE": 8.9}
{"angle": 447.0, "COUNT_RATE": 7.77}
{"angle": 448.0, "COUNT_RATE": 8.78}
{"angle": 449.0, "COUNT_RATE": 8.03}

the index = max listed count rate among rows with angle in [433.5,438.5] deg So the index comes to 8.69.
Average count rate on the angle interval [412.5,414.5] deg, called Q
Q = 7.33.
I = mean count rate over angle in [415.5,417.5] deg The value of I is 6.8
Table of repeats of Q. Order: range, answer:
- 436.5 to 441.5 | 8.74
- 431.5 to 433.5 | 7.23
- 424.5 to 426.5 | 6.07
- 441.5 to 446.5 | 8.81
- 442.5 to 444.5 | 8.87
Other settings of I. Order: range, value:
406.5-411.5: 7.33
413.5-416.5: 7.09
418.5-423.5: 6.07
